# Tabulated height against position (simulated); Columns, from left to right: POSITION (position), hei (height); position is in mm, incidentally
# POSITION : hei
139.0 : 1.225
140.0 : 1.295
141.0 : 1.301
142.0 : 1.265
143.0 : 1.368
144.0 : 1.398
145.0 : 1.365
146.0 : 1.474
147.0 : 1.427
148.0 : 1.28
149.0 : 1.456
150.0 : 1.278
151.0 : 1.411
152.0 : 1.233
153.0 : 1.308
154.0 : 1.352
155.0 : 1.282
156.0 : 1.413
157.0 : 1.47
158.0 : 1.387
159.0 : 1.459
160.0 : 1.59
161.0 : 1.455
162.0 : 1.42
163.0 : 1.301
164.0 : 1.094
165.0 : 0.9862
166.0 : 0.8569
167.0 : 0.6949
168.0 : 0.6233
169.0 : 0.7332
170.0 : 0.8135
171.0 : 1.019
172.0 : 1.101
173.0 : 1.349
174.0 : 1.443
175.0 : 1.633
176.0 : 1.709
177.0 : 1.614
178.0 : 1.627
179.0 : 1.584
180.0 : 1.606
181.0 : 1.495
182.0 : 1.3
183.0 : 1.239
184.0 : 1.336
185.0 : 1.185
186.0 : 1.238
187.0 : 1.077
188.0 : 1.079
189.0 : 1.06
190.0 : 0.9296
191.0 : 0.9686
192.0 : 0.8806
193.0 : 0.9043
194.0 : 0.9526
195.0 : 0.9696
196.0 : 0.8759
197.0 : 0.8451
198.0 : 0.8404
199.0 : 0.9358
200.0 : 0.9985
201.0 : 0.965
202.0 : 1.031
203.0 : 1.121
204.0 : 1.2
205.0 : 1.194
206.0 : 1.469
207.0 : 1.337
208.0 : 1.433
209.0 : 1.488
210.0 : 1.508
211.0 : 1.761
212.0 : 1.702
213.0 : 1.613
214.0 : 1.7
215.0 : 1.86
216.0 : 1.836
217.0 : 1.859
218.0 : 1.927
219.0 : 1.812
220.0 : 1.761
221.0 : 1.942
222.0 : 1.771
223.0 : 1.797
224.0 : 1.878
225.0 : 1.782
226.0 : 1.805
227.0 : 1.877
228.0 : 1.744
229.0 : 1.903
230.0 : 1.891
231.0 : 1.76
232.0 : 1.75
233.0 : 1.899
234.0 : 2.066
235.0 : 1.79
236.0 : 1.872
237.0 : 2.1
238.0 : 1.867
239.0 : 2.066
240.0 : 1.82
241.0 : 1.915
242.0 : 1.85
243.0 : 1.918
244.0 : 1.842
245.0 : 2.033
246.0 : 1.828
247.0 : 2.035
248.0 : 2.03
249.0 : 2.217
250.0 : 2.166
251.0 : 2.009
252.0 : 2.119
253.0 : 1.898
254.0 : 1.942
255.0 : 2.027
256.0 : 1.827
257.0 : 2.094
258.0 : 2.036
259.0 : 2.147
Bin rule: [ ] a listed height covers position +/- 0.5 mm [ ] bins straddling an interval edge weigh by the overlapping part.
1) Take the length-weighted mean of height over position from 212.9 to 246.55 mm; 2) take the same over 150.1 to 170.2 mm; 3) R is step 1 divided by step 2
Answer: 1.55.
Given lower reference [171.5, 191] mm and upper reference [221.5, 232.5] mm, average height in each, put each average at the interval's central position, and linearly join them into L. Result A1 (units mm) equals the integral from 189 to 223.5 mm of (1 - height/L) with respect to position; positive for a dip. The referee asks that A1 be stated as 5.7 mm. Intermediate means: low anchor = 1.34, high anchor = 1.81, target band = 1.35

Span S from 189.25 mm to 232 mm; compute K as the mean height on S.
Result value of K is 1.45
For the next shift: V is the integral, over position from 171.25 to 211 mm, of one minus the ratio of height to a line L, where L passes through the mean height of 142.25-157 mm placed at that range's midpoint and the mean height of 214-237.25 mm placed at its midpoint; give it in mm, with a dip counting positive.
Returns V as 9.7 mm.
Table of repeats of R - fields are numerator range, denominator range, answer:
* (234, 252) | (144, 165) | 1.44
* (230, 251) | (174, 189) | 1.39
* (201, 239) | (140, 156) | 1.26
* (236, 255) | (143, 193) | 1.57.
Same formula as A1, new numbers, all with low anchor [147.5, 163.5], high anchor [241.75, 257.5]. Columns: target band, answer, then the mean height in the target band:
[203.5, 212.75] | 1.4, 1.46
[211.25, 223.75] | -0.1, 1.8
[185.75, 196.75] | 4.3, 0.985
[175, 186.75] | 0.7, 1.45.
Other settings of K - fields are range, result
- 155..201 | 1.18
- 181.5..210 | 1.11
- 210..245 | 1.84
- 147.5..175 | 1.22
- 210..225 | 1.79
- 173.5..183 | 1.54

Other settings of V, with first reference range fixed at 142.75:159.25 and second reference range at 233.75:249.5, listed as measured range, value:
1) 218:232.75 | 0.2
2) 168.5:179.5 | 1.4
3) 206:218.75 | 0.7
